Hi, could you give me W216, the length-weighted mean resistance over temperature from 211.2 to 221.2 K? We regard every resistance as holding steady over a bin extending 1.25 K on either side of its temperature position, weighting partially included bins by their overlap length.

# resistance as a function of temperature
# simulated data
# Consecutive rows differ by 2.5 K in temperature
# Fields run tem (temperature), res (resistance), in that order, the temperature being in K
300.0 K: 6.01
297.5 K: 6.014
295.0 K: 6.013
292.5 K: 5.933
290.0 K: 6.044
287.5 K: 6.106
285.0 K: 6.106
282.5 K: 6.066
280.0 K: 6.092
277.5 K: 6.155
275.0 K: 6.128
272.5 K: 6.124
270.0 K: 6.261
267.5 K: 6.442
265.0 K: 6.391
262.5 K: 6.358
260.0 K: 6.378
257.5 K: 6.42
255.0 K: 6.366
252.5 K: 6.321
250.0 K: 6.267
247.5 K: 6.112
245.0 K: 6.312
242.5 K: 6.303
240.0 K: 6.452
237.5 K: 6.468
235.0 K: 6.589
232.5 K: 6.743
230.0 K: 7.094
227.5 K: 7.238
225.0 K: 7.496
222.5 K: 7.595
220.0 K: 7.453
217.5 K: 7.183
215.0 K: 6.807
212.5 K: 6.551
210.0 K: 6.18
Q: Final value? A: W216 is 6.99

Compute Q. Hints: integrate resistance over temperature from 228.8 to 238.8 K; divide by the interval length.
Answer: 6.72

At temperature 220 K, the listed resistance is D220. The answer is 7.453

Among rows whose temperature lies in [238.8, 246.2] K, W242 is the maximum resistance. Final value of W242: 6.452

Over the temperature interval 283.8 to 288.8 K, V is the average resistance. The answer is 6.11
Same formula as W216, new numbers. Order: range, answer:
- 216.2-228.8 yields 7.39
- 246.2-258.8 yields 6.3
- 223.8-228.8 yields 7.36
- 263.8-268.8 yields 6.42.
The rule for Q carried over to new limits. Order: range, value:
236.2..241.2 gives 6.46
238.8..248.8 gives 6.29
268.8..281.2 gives 6.15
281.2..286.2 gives 6.09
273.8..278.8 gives 6.14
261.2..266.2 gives 6.37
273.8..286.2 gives 6.11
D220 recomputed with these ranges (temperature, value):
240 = 6.452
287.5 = 6.106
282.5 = 6.066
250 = 6.267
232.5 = 6.743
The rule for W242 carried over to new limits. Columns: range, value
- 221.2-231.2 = 7.595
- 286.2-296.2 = 6.106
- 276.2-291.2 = 6.155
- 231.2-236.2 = 6.743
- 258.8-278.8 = 6.442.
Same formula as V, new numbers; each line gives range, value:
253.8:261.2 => 6.39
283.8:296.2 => 6.04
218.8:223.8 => 7.52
